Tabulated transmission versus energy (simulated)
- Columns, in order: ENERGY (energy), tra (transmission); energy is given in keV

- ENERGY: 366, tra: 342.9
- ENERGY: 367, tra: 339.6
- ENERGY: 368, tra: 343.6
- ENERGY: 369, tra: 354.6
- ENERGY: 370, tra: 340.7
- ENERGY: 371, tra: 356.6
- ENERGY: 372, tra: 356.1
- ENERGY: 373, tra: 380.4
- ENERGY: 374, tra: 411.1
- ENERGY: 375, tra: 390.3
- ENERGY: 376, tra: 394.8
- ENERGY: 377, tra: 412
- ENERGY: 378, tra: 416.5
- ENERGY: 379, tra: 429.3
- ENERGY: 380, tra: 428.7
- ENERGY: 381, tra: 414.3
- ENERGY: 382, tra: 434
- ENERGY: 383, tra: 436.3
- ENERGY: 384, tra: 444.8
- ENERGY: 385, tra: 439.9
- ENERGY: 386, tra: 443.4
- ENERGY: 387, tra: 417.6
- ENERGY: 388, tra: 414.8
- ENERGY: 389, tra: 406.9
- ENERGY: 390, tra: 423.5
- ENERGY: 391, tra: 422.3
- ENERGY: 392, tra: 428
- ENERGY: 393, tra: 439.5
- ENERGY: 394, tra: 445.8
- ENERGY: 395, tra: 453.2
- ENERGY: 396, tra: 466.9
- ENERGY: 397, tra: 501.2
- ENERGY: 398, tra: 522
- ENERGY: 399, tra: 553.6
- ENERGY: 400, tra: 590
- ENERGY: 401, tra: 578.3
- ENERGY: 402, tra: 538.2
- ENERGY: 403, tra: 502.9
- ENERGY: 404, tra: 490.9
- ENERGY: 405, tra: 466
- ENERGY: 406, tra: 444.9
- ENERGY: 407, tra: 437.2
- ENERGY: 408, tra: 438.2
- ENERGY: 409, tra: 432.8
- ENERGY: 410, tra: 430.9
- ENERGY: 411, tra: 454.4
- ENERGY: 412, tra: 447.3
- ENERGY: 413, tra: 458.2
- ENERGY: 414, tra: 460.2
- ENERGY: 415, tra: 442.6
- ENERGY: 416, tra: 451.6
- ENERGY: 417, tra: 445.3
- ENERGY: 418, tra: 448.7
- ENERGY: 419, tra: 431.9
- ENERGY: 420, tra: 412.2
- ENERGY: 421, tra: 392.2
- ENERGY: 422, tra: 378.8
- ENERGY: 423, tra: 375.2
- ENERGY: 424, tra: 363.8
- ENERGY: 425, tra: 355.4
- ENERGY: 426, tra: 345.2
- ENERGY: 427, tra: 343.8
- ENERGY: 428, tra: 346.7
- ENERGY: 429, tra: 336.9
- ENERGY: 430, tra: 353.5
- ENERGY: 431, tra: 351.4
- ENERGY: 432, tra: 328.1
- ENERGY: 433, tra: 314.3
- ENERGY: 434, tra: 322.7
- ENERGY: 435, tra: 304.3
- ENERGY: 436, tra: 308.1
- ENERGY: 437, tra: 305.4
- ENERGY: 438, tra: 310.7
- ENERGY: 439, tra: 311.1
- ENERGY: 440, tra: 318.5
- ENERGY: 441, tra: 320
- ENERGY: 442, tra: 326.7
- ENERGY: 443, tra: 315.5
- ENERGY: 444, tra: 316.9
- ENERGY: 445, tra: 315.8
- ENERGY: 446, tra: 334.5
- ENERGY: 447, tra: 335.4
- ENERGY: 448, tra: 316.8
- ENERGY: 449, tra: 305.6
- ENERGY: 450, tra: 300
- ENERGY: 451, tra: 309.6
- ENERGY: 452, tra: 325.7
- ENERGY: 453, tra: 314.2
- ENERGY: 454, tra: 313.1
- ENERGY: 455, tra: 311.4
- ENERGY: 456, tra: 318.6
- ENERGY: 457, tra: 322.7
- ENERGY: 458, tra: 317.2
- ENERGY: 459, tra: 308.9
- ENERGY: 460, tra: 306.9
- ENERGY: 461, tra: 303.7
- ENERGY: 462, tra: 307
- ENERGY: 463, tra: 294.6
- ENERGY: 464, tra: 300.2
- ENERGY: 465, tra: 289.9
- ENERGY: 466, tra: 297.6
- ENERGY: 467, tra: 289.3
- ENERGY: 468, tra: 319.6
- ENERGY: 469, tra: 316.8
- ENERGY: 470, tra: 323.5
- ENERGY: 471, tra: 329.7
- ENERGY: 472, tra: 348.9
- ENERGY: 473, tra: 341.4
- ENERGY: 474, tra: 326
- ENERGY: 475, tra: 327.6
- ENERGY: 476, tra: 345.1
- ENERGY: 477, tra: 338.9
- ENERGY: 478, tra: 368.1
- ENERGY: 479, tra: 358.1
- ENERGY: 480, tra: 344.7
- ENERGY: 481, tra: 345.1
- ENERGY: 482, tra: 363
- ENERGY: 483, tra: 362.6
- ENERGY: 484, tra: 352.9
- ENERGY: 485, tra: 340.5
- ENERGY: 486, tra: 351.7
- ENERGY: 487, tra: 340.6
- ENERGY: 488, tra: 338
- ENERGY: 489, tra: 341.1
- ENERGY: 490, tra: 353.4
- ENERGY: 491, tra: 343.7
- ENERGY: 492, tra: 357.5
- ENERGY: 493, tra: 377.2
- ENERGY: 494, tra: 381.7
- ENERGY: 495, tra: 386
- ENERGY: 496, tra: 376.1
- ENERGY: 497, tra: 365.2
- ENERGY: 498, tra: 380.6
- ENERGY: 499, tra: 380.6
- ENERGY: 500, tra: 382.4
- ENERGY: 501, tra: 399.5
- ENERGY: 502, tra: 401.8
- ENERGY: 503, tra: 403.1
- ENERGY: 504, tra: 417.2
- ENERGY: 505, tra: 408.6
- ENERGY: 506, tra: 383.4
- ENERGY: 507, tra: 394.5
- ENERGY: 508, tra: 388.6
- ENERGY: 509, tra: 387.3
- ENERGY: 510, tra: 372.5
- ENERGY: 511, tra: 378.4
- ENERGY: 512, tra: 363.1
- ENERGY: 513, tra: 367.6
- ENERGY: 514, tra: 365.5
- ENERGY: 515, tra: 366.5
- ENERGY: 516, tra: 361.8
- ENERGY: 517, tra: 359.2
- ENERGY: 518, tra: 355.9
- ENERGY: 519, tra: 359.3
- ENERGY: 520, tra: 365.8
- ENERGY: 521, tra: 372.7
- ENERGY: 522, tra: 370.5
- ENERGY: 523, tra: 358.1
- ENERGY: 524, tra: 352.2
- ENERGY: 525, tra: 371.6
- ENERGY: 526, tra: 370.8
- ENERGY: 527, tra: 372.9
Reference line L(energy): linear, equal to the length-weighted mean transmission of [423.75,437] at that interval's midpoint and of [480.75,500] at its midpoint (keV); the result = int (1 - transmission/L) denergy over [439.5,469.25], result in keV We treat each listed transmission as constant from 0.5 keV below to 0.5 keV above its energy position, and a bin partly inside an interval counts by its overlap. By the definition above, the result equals 2.8 keV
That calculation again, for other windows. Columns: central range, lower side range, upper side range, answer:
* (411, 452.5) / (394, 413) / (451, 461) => 3.9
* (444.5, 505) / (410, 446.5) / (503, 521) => 5.2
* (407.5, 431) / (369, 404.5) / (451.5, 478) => -0.8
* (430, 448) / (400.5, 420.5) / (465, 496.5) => 4.0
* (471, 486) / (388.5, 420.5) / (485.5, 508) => 1.8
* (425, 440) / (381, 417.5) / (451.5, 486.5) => 2.6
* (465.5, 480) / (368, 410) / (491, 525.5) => 2.3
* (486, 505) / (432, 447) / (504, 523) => -0.7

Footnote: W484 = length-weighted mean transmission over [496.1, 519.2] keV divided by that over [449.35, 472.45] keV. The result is 1.22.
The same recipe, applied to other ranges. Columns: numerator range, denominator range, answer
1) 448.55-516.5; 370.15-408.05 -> 0.78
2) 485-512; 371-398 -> 0.88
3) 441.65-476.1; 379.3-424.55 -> 0.70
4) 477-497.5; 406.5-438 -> 0.92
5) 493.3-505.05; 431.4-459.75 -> 1.23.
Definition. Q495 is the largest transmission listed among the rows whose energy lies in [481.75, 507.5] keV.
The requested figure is 417.2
